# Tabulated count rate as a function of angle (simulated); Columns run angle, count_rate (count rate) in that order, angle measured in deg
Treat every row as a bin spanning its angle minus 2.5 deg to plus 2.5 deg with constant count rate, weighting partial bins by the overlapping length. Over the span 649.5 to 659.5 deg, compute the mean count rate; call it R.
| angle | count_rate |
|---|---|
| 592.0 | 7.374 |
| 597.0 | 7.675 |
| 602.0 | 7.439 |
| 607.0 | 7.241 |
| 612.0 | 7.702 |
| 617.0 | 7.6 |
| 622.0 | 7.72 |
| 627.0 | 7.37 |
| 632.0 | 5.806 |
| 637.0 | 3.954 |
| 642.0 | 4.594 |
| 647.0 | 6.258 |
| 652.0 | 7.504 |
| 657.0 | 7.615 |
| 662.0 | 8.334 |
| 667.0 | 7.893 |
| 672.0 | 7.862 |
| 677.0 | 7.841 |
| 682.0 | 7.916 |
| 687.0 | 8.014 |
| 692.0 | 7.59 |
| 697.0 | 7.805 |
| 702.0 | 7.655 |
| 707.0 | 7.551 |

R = 7.56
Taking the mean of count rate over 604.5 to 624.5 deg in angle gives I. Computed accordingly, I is 7.57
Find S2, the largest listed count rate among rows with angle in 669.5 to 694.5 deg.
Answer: 8.014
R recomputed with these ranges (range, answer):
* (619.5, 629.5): 7.54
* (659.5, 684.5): 7.97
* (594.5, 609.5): 7.45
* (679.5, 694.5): 7.84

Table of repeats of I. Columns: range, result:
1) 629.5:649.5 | 5.15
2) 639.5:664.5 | 6.86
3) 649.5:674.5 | 7.84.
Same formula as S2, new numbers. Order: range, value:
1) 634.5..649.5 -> 6.258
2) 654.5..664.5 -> 8.334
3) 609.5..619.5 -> 7.702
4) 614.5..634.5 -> 7.72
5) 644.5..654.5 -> 7.504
